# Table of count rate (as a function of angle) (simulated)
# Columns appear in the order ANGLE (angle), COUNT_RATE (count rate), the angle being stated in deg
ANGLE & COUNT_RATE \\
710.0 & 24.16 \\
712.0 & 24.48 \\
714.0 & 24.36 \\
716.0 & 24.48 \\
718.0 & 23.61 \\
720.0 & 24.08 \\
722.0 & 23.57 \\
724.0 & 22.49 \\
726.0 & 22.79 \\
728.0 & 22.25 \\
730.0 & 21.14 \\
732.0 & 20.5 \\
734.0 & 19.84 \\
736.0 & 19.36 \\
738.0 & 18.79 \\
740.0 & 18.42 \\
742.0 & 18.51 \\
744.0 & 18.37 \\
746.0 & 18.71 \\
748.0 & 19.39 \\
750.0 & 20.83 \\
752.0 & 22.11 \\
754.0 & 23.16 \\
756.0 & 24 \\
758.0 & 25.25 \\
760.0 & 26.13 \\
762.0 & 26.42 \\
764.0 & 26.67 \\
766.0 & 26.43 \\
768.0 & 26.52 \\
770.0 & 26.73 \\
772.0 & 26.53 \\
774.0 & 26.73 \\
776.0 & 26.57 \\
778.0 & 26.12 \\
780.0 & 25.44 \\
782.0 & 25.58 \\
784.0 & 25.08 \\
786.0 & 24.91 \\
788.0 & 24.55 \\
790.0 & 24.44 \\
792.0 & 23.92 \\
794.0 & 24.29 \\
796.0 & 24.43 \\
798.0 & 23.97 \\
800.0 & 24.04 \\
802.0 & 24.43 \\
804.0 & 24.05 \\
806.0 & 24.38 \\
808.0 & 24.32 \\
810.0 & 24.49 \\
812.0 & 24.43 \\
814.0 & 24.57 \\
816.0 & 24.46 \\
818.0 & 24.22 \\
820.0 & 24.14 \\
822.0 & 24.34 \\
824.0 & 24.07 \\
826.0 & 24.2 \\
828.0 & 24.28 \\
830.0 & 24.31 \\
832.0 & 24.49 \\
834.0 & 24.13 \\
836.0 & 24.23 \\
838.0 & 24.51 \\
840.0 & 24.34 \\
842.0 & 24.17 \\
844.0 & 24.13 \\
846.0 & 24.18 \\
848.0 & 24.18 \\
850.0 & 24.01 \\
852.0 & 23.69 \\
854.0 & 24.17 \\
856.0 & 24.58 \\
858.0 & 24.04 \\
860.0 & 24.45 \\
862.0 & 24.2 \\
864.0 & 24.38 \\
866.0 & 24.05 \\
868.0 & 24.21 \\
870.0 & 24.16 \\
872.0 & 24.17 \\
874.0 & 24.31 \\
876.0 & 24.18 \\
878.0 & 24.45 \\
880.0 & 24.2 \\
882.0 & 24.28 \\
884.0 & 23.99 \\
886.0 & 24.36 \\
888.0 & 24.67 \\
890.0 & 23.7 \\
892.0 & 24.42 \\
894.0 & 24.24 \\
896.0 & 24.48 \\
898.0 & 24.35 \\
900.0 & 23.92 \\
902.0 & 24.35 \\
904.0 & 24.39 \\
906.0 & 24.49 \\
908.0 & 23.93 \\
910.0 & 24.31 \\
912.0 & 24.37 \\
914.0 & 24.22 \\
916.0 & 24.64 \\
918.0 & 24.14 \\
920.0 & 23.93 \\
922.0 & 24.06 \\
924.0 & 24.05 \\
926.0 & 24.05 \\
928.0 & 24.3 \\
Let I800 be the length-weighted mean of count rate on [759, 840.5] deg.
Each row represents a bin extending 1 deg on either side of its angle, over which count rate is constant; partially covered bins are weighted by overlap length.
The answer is 24.9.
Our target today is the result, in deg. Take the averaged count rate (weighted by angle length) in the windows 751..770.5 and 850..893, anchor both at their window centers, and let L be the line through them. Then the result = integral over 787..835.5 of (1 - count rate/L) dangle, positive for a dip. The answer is 1.0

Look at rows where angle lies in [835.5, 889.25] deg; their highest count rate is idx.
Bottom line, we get 24.67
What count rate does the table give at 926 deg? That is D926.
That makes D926 24.05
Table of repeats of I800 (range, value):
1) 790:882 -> 24.2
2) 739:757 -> 20.4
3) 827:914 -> 24.2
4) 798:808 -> 24.2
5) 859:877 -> 24.2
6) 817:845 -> 24.3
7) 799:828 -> 24.3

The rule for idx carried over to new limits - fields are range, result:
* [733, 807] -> 26.73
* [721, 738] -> 23.57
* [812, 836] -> 24.57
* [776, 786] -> 26.57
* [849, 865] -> 24.58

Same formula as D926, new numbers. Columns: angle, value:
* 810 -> 24.49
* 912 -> 24.37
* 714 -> 24.36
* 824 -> 24.07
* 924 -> 24.05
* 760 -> 26.13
